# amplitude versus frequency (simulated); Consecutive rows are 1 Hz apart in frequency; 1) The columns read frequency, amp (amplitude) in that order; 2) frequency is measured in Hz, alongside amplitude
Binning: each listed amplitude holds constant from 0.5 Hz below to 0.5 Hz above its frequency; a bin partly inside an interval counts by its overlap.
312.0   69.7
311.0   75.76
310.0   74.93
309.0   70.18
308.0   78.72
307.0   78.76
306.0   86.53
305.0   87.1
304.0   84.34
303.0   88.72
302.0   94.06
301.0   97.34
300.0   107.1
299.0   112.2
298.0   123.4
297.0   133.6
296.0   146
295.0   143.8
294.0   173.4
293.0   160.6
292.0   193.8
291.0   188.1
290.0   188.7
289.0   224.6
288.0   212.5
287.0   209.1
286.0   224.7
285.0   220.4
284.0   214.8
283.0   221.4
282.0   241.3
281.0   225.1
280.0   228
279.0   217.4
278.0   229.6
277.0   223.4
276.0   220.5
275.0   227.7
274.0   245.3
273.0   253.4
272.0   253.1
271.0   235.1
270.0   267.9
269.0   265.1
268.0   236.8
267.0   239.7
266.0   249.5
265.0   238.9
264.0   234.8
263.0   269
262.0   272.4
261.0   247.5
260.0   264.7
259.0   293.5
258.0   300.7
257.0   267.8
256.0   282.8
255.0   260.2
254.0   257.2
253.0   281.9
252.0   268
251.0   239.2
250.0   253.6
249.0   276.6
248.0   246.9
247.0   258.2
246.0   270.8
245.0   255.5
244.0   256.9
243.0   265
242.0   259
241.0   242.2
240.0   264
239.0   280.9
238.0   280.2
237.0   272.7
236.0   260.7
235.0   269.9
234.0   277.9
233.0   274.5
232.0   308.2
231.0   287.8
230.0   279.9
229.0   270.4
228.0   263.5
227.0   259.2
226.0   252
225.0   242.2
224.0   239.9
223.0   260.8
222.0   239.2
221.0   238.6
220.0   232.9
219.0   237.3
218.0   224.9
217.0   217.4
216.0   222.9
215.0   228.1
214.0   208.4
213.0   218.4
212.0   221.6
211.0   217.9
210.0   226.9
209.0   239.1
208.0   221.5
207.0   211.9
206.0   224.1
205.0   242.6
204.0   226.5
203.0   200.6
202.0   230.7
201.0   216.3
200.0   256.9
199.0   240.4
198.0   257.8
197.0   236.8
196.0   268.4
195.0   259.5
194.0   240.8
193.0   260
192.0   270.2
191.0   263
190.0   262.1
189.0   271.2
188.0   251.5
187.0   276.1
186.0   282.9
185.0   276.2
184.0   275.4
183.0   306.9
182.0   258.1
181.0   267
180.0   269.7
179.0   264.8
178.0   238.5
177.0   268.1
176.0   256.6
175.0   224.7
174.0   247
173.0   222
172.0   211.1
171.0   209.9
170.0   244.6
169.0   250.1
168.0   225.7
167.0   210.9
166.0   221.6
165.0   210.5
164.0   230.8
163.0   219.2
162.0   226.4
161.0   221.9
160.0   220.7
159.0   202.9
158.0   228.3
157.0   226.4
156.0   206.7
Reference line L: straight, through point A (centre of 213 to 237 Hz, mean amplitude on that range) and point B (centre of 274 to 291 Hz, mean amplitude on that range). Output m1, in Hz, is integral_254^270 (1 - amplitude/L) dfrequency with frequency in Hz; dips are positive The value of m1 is -2.1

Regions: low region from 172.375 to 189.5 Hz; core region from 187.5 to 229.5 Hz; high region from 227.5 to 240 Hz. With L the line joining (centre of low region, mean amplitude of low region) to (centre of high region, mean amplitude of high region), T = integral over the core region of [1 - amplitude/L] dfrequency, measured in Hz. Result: 4.6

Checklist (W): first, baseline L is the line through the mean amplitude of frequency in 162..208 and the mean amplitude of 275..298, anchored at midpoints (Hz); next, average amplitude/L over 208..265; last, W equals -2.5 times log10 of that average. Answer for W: -0.15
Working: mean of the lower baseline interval 245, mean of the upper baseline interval 201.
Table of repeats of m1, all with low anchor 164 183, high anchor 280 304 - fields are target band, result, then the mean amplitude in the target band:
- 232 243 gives -3.6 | 270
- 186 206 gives -1.9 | 249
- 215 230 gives -2.3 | 244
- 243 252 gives -2.8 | 258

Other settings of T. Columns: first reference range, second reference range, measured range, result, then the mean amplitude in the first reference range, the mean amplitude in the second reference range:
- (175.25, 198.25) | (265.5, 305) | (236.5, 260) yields -4.96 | 264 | 194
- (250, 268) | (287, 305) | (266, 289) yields -3.40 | 262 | 146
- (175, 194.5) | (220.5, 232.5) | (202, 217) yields 2.33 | 265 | 262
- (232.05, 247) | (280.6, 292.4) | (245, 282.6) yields -2.00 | 267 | 214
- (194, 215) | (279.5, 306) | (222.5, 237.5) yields -3.94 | 231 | 166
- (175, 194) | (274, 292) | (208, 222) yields 1.40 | 266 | 219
